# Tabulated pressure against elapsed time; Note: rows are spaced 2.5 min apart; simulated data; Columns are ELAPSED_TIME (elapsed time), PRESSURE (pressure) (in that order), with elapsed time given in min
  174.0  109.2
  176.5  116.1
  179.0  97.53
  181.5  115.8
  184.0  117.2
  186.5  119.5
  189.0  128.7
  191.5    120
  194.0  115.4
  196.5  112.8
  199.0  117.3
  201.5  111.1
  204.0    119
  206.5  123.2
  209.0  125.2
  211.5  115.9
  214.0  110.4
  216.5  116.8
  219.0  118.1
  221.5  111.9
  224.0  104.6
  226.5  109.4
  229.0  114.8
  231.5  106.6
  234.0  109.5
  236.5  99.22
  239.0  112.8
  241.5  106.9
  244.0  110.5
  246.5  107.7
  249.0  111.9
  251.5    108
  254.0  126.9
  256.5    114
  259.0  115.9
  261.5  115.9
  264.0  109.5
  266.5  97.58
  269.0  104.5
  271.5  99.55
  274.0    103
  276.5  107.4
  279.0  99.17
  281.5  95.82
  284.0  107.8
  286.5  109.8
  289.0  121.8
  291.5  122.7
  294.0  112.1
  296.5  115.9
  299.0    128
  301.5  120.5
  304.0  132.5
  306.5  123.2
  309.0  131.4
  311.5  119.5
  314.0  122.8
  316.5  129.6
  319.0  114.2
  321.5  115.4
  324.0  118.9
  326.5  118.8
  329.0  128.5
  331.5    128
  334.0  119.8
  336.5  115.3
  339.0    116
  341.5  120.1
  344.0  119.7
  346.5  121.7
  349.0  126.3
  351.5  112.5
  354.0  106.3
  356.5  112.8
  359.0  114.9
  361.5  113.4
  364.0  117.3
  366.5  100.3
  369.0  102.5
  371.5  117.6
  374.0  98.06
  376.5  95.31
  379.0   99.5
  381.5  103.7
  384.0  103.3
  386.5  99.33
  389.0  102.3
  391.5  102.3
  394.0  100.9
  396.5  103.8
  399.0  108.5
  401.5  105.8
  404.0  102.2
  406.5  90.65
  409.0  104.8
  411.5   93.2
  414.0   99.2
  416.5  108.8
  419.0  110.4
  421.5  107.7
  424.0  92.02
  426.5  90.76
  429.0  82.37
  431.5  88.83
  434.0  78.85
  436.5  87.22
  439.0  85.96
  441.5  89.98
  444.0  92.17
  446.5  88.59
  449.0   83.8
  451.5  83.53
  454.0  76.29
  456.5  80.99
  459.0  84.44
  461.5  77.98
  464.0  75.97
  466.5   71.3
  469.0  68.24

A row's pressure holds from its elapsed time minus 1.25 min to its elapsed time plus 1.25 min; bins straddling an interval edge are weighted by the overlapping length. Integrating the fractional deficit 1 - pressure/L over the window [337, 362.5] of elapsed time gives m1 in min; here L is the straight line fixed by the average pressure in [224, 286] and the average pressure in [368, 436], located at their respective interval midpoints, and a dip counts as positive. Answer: -3.4 min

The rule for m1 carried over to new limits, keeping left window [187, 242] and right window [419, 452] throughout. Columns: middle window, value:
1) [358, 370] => -1.50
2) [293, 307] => -2.34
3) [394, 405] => -1.30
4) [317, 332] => -2.76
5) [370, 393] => -1.63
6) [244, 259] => -0.48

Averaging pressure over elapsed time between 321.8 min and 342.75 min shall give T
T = 120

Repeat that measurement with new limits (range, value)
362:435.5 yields 100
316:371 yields 117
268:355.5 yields 117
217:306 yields 111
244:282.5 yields 108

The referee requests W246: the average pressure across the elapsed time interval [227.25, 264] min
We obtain 111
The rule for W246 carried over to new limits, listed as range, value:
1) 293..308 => 122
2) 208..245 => 111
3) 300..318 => 126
